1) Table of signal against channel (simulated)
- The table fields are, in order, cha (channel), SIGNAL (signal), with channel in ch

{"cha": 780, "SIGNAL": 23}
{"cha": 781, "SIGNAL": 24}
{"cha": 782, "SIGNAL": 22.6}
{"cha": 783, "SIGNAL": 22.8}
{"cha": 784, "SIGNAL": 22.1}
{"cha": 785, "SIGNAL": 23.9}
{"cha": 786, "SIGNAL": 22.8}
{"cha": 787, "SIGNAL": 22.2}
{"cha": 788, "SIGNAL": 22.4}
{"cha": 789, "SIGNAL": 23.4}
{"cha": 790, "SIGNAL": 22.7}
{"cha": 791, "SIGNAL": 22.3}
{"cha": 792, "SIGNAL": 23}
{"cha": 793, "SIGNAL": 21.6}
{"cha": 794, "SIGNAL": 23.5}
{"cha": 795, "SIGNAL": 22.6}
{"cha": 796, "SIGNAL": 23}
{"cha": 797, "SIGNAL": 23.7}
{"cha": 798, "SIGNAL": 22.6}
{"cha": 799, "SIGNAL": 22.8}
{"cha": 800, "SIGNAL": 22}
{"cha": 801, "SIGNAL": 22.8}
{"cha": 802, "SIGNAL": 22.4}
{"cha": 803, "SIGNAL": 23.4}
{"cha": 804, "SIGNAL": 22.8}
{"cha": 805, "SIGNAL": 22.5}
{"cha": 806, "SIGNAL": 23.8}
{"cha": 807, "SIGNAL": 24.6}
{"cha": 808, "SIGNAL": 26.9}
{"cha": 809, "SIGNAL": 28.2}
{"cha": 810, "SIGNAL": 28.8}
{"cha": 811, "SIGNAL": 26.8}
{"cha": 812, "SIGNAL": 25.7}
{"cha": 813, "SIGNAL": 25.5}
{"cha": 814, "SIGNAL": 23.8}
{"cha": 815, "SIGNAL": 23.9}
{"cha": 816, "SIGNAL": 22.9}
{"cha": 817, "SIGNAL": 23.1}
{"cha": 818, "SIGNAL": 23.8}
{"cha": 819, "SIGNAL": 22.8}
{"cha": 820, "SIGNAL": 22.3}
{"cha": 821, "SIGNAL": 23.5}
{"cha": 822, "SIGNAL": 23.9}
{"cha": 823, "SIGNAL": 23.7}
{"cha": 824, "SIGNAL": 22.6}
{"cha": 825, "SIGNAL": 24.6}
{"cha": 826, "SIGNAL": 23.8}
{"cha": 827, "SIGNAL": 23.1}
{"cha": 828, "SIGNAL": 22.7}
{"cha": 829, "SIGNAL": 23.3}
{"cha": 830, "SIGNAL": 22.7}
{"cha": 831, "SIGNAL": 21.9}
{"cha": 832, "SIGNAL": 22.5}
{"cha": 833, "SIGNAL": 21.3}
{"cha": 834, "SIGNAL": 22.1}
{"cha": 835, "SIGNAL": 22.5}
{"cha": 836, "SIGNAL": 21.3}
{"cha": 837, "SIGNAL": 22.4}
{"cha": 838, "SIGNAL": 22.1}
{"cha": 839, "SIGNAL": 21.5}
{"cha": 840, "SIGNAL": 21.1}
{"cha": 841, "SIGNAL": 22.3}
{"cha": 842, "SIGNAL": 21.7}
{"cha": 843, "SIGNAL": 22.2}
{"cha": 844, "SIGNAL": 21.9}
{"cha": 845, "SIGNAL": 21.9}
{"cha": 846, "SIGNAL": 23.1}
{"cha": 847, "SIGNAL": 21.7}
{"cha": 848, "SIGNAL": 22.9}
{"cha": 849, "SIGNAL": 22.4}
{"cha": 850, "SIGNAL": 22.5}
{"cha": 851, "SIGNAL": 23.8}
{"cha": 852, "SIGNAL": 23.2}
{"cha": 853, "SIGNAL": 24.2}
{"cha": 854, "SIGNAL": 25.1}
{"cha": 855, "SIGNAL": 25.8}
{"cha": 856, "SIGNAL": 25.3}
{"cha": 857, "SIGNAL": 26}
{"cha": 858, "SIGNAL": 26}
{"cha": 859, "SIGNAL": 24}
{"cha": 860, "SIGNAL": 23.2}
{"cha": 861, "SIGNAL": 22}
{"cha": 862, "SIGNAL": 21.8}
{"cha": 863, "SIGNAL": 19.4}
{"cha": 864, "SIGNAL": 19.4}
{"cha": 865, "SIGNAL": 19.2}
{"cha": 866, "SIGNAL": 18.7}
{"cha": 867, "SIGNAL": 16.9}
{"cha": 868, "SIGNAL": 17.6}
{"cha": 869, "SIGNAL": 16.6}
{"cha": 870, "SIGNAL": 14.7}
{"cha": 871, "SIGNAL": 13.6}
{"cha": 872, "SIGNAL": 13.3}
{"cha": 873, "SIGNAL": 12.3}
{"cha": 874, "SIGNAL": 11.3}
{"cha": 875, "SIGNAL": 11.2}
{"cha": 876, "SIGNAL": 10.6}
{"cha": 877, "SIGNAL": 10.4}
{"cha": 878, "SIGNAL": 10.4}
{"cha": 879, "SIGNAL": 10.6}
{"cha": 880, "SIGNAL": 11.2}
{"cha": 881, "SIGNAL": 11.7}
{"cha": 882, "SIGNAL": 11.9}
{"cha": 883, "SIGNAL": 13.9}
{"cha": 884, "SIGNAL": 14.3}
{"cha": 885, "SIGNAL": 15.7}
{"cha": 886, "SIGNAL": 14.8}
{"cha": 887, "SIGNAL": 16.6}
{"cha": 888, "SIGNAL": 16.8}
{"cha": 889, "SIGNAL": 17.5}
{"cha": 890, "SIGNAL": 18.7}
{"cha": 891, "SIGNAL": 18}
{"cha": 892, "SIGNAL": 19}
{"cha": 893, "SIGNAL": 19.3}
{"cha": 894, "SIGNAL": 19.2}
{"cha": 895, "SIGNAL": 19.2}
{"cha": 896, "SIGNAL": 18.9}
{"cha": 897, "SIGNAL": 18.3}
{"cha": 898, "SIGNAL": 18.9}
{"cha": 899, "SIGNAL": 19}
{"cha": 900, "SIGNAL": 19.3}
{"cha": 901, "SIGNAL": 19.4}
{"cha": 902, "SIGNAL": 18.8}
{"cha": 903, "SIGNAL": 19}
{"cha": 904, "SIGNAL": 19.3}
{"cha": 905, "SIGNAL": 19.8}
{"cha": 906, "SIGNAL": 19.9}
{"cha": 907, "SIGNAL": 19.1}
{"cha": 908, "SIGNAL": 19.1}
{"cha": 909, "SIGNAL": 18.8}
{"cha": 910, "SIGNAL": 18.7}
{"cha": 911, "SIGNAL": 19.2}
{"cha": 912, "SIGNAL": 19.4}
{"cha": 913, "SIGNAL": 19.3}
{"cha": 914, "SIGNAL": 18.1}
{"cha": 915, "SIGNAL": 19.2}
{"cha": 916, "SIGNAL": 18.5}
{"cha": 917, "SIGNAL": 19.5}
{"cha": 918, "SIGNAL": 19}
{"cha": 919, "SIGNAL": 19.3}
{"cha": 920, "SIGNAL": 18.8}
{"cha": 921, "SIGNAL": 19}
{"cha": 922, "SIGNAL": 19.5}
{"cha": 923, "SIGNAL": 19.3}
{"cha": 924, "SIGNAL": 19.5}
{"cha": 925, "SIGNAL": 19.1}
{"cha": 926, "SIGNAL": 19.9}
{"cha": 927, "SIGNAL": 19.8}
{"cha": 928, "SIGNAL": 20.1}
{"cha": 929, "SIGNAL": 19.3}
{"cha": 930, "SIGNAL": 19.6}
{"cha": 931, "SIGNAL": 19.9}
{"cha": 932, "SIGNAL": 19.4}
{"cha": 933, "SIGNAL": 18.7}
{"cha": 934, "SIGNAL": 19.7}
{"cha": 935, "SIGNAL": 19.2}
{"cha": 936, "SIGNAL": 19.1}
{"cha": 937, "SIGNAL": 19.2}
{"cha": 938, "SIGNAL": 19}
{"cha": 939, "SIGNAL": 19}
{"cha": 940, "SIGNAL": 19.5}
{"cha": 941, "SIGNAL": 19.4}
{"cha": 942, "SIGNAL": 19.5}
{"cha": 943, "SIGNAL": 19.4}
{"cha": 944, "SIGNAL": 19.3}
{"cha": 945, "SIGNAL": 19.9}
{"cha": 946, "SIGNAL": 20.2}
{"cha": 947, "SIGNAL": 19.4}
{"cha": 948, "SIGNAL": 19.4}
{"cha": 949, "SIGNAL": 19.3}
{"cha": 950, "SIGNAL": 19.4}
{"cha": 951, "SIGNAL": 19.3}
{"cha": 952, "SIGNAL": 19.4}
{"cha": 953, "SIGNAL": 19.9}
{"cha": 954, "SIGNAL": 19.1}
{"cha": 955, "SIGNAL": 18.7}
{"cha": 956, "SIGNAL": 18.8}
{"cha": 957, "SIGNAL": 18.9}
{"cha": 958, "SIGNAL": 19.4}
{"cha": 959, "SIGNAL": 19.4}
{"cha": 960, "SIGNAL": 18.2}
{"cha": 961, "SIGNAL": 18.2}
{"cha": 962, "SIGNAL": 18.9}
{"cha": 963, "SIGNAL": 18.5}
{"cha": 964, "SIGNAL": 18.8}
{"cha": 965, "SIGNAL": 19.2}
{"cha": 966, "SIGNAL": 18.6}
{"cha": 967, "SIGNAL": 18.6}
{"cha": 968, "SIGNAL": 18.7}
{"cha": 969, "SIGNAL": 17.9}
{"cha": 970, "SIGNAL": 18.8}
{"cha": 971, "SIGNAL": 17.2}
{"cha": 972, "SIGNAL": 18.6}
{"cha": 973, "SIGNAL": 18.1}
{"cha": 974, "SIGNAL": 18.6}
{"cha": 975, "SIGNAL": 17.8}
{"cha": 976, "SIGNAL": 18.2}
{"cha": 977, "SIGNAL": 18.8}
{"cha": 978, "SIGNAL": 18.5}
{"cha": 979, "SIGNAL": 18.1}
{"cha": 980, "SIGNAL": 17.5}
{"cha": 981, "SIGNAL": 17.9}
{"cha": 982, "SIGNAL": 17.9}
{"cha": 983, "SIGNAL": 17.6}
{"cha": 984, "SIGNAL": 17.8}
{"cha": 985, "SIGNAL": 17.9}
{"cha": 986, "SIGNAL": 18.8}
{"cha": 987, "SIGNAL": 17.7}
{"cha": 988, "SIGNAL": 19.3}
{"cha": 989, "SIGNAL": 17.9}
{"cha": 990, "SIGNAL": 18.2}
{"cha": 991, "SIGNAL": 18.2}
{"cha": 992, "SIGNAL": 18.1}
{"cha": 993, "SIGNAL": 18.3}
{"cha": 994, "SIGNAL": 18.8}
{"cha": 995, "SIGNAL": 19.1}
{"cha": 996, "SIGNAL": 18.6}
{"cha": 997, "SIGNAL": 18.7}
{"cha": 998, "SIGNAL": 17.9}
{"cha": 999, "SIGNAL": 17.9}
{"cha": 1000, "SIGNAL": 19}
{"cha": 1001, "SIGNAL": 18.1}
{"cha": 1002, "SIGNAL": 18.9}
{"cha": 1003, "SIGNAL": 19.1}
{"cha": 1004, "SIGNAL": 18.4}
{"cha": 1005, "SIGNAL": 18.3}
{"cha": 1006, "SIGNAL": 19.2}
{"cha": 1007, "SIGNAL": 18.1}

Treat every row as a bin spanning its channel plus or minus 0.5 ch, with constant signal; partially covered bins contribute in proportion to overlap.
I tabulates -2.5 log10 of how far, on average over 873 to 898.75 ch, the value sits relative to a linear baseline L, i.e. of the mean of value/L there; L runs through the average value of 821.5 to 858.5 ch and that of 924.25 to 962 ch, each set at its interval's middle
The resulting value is 0.37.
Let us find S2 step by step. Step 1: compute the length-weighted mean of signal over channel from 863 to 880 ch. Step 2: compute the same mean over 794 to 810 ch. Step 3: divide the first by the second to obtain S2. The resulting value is 0.60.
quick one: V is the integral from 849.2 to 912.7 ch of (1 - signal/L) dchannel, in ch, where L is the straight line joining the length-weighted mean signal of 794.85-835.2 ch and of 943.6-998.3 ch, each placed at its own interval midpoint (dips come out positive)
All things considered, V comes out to 10.0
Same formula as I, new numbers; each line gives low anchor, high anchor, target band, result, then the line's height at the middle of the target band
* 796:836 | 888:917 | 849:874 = 0.04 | 21.1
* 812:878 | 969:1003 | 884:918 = 0.08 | 20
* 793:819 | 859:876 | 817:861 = -0.15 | 20.2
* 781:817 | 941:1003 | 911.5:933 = 0.04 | 20.1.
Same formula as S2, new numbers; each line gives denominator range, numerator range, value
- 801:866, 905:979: 0.82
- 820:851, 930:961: 0.86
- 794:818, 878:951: 0.76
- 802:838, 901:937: 0.81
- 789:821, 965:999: 0.77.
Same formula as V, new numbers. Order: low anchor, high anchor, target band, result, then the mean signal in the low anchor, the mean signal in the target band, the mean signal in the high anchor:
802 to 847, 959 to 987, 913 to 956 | 0.6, 23.3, 19.3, 18.3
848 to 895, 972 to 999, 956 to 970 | -0.4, 17.9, 18.7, 18.2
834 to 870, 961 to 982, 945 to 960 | -0.3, 21.9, 19.3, 18.4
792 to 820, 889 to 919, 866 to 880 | 5.0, 23.9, 13.2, 19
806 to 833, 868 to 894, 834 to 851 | -1.5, 24.1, 22.1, 14.3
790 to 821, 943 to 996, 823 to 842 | 0.4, 23.8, 22.4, 18.6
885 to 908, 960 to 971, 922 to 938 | -0.8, 18.5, 19.4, 18.5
